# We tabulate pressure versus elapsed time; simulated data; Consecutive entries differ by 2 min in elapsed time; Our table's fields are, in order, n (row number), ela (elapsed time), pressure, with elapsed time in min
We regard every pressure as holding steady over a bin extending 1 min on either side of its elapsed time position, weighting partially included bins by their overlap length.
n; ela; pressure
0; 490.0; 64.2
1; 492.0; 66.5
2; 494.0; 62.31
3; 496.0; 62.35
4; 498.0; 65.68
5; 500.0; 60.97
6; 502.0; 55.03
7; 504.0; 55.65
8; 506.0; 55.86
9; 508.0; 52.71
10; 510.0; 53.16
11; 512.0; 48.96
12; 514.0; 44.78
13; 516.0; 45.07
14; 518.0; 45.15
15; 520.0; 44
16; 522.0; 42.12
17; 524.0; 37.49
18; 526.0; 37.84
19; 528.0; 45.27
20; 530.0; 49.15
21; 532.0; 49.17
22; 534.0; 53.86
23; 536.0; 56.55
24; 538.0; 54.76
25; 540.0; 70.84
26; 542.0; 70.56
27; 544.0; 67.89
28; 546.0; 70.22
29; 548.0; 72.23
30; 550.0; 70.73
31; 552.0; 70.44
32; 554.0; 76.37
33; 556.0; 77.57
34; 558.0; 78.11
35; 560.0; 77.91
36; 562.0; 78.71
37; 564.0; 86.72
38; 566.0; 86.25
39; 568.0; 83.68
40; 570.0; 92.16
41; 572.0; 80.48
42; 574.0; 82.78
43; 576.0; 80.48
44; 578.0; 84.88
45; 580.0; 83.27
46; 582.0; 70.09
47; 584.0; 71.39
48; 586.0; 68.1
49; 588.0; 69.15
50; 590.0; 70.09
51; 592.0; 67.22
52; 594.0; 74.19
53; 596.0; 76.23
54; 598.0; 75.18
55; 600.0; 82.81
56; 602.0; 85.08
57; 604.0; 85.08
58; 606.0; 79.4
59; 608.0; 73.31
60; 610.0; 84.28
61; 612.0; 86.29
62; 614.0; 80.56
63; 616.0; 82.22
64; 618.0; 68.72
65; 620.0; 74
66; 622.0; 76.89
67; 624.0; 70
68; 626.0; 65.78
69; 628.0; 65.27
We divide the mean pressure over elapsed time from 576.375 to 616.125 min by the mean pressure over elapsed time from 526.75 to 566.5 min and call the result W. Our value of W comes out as 1.1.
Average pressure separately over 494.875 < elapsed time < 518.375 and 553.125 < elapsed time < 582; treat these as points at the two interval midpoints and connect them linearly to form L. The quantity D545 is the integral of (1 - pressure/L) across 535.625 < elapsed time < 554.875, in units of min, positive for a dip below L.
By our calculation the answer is 0.9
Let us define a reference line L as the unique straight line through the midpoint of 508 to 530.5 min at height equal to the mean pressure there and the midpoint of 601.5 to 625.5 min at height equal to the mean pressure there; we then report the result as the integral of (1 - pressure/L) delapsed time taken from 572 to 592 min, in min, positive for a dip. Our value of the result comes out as -2.5 min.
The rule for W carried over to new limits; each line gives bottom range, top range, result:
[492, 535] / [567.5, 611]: 1.53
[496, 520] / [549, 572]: 1.51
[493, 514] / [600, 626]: 1.38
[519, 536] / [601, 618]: 1.78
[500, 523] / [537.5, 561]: 1.44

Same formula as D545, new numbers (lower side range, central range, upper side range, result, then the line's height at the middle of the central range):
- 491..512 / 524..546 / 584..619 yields 3.2 min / 64.7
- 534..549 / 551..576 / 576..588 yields -3.5 min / 70.8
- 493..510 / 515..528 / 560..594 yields 4.4 min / 63.7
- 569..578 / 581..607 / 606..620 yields 2.0 min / 81.4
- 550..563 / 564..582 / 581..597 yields -2.5 min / 73.4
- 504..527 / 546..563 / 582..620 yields -4.2 min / 60.1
